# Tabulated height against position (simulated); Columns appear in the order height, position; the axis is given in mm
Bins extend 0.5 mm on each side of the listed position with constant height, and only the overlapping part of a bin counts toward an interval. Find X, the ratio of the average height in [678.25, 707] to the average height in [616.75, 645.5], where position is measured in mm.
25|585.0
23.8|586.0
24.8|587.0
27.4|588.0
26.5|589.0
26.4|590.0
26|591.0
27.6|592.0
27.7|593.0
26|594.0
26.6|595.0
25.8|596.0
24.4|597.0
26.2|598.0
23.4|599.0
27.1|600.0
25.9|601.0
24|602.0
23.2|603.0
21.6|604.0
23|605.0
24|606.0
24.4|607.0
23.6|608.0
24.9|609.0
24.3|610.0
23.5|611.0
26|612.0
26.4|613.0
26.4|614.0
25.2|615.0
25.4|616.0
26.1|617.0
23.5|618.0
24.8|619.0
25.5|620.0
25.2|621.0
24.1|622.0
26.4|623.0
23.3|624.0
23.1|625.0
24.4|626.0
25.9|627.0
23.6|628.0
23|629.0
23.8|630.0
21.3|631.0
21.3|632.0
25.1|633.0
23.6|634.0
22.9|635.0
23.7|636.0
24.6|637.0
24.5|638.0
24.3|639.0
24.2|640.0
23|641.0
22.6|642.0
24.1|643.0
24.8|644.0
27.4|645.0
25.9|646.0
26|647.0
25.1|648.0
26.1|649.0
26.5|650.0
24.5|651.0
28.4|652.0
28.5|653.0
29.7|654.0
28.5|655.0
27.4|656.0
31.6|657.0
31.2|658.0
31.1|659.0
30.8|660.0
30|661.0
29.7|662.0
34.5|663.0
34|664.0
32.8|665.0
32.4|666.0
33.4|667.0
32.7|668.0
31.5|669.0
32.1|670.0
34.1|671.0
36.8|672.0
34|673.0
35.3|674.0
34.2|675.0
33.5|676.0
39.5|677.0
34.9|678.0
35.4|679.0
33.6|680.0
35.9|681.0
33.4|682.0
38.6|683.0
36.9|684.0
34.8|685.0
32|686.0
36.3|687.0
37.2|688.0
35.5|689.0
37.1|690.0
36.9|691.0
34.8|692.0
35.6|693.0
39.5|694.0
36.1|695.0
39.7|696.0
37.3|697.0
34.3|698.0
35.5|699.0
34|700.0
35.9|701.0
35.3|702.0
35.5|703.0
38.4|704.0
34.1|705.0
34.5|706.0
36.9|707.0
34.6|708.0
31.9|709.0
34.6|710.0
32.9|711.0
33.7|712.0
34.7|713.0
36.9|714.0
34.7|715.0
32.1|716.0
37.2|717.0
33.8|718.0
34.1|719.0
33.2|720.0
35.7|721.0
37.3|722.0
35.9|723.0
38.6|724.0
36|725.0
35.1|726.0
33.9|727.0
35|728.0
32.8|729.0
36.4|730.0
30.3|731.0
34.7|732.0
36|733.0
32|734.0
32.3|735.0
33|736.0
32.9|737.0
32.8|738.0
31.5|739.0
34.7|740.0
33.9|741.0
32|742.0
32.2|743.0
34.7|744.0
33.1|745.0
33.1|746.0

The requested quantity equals 1.5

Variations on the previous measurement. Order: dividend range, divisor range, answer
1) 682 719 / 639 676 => 1.20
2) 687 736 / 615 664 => 1.36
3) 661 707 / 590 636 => 1.42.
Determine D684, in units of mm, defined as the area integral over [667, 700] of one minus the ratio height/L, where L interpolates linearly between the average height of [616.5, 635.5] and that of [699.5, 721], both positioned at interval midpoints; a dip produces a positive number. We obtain -4.3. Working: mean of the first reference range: 24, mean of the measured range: 35.4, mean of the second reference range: 34.7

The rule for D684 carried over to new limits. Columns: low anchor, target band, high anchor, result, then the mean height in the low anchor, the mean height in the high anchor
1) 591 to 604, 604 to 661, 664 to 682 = 8.1 mm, 25.5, 34.2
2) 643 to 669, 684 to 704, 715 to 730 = -2.1 mm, 29.3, 35.1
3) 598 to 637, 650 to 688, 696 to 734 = -3.5 mm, 24.3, 35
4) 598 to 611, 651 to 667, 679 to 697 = 0.7 mm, 24.2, 36.1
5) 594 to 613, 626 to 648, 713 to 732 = 2.7 mm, 24.6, 34.9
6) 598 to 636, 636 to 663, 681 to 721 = 1.6 mm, 24.3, 35.4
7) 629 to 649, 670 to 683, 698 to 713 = -2.1 mm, 24.1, 34.8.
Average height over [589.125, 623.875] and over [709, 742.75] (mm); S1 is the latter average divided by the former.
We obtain 1.4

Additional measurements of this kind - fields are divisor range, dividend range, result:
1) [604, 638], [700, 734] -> 1.44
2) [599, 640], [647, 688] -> 1.33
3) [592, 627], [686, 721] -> 1.42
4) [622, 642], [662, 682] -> 1.44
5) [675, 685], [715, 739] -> 0.96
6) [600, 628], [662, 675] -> 1.36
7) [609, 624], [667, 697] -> 1.41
